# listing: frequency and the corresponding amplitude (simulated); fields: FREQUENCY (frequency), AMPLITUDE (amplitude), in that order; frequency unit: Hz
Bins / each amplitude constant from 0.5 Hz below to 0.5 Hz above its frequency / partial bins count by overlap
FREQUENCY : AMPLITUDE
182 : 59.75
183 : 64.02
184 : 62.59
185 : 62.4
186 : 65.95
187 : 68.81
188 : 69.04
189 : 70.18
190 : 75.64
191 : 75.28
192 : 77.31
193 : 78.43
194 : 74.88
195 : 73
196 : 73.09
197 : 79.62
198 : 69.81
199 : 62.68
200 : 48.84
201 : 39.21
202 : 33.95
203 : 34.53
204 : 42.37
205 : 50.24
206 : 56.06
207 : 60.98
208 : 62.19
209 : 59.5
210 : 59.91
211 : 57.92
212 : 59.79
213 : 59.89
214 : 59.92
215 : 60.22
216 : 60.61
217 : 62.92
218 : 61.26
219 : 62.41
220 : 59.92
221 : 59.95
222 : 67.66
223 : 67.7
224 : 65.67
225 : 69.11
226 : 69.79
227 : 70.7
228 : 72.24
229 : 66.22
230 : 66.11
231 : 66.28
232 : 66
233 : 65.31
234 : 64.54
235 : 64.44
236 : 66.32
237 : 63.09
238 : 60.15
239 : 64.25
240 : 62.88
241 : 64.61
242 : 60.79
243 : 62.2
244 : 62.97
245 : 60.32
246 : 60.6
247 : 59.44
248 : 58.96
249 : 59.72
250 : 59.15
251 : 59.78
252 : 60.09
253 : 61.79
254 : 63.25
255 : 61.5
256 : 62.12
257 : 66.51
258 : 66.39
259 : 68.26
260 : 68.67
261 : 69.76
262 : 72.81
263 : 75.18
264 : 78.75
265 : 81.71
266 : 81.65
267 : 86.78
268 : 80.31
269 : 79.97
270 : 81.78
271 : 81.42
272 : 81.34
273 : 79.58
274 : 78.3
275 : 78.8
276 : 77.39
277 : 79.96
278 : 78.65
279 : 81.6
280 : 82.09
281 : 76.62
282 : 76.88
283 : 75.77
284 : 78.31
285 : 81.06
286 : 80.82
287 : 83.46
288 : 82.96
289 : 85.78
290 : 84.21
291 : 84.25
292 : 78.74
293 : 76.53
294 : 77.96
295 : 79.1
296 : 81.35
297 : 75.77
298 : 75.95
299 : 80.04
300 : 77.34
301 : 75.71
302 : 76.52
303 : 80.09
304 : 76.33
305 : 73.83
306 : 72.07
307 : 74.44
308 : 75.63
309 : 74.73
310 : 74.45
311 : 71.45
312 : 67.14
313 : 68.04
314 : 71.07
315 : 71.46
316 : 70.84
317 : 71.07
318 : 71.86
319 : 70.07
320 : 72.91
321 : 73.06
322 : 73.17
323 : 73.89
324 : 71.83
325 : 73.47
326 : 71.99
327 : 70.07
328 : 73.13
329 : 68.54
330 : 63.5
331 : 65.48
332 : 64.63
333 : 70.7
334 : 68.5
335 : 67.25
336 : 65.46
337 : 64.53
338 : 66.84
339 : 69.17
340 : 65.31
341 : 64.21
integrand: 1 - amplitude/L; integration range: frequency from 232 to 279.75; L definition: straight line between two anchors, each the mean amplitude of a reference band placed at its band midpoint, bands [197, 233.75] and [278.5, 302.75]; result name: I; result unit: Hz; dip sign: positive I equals 0.9 Hz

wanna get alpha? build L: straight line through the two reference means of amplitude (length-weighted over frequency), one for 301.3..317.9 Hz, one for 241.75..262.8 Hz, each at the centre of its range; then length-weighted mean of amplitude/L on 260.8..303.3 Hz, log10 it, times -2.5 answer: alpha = -0.164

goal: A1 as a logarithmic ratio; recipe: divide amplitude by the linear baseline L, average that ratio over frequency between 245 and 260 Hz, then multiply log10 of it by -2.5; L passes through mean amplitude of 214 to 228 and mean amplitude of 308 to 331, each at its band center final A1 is 0.08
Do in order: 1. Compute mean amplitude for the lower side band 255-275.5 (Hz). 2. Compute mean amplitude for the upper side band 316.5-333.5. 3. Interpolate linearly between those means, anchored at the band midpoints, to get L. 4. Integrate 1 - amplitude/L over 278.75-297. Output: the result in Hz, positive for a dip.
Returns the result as -1.6 Hz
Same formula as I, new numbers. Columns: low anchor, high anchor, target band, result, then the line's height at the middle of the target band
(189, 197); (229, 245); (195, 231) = 4.8 Hz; 70.2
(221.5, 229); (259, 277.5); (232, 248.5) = 2.2 Hz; 72.1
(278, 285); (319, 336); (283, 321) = -0.7 Hz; 74.8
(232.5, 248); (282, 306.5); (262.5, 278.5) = -1.9 Hz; 71.7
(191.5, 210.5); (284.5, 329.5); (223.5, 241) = -0.4 Hz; 64.4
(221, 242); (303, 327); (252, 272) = -1.4 Hz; 68.3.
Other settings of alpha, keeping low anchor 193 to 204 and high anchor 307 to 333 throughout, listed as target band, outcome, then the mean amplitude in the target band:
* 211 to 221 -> 0.00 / 60.6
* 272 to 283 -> -0.18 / 78.9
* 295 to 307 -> -0.11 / 76.8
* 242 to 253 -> 0.06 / 60.4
